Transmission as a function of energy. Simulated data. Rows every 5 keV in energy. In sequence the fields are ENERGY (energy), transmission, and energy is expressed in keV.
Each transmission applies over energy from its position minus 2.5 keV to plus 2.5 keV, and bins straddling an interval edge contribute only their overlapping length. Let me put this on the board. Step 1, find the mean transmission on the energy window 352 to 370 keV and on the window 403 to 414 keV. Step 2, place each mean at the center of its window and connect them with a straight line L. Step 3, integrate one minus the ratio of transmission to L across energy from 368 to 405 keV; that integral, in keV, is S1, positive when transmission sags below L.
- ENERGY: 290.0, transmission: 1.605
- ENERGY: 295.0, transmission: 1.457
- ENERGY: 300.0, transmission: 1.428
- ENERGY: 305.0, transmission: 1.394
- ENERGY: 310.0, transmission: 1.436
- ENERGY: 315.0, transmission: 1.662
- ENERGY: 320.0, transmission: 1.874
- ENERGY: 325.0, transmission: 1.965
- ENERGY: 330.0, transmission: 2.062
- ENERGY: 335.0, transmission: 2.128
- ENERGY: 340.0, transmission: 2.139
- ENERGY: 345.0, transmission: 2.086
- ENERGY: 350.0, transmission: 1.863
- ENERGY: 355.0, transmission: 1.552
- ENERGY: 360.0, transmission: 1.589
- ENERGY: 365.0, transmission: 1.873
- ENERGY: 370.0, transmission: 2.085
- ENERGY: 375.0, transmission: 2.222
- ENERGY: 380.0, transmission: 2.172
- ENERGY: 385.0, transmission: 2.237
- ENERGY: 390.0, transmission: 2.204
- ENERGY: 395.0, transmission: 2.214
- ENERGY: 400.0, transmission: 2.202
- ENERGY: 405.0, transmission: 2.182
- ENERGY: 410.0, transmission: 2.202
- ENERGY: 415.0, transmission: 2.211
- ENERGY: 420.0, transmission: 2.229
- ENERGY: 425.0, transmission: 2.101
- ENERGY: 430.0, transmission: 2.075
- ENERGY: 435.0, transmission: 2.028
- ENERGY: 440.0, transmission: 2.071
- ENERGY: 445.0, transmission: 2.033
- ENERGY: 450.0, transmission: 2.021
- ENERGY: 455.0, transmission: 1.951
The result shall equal -4.0 keV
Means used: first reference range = 1.73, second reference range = 2.2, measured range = 2.19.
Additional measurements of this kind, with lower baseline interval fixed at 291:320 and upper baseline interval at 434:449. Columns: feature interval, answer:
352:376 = -1.3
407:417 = -1.4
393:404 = -1.9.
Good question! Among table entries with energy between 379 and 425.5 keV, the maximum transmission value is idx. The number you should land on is 2.237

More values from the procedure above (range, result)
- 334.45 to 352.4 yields 2.139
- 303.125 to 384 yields 2.222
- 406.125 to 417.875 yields 2.211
